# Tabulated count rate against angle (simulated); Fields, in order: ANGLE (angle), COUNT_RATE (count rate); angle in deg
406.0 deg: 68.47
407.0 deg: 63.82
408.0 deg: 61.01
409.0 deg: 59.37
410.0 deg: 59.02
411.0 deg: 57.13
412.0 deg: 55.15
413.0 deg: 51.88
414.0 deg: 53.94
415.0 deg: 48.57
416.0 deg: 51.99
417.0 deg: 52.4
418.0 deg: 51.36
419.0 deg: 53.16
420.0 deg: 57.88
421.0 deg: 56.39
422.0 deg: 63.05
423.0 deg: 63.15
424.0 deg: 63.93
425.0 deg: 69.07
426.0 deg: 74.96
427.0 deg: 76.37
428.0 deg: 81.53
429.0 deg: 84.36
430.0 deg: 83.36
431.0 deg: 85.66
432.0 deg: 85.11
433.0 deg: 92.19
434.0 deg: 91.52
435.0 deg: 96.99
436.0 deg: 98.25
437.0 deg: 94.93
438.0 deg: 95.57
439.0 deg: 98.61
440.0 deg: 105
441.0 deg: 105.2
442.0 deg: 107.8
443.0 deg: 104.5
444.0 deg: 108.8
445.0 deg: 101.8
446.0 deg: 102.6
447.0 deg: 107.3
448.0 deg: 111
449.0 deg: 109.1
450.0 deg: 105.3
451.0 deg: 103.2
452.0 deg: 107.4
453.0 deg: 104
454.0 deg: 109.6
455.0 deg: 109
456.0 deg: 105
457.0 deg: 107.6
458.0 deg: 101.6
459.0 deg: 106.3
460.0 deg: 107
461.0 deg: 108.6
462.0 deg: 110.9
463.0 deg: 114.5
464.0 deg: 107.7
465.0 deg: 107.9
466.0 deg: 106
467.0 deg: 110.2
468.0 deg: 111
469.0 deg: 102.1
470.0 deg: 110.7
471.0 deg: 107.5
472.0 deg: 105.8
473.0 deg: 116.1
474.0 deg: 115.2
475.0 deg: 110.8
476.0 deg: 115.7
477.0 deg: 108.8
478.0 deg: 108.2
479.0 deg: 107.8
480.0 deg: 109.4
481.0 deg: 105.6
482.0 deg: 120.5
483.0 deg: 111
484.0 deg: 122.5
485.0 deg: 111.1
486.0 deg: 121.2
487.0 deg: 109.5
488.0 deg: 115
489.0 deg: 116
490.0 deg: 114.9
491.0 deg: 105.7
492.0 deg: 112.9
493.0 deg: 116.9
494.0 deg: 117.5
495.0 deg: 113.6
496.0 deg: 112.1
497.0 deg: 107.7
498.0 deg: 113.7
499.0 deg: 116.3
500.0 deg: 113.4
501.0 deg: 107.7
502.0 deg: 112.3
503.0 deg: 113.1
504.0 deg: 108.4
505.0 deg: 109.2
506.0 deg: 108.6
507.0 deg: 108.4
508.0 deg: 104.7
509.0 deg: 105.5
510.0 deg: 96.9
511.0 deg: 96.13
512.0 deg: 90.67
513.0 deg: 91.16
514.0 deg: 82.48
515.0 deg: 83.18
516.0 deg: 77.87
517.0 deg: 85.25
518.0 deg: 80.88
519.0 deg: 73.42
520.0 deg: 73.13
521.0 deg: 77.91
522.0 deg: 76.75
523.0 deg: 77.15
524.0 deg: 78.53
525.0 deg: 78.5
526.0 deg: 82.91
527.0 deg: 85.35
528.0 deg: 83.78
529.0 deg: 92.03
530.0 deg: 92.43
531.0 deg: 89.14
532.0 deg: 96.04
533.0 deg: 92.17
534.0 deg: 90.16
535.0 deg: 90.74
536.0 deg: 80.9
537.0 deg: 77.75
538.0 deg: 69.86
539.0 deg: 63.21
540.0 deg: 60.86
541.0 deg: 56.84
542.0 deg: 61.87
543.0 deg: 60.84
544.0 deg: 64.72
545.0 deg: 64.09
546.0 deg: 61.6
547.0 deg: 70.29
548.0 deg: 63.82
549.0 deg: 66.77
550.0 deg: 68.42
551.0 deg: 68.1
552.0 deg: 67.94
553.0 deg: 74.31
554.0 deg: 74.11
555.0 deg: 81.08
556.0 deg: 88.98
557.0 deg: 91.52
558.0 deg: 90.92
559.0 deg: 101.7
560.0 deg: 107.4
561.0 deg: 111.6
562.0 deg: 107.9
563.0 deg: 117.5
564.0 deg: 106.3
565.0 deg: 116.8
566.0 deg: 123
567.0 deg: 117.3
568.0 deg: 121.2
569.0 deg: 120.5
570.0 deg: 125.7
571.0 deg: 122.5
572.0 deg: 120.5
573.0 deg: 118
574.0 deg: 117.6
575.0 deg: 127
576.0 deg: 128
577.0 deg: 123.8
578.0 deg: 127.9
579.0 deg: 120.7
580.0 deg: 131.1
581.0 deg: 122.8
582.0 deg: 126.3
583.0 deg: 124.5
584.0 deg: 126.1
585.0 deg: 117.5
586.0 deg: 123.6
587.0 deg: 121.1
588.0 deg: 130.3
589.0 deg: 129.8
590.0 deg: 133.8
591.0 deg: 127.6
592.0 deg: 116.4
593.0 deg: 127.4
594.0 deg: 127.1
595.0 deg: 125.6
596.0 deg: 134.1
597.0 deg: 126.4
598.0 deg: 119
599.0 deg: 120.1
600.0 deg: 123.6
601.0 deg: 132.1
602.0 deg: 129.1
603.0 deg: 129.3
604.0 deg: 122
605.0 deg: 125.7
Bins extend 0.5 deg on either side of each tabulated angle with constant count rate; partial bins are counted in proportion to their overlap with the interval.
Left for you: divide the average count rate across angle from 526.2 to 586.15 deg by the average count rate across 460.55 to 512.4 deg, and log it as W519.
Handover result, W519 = 0.9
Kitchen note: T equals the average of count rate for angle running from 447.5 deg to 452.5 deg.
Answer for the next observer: 107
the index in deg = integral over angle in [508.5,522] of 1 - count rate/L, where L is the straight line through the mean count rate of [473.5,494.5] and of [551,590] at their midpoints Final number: 3.3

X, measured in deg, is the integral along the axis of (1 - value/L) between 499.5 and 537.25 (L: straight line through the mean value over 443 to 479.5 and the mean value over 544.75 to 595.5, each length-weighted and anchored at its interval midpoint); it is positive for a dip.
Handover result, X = 5.9 deg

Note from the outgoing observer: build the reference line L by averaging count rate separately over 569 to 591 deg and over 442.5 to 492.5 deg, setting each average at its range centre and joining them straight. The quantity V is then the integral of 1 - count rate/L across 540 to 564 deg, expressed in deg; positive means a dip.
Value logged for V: 8.3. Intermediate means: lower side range 109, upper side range 125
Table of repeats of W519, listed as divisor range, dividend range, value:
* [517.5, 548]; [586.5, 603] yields 1.65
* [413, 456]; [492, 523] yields 1.15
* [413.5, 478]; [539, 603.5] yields 1.13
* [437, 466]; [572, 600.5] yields 1.18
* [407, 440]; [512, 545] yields 1.11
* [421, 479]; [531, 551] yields 0.72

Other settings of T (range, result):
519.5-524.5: 76.7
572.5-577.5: 123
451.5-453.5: 106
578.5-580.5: 126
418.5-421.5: 55.8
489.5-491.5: 110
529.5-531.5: 90.8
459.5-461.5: 108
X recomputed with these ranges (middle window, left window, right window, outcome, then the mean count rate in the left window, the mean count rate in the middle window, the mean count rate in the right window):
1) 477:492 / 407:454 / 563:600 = -2.5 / 81.7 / 113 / 123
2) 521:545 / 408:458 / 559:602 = 6.9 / 84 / 78.1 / 122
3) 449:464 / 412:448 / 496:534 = -4.0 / 80.6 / 107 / 93.8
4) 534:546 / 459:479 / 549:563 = 3.0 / 110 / 69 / 87.6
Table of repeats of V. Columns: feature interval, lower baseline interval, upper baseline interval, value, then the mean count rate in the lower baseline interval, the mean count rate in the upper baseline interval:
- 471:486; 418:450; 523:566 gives -4.6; 87.7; 82.6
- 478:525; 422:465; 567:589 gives 2.6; 97.5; 124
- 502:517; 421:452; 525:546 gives -3.1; 92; 77.4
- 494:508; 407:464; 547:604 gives -1.8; 86.3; 113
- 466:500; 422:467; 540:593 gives -4.2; 97.9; 103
